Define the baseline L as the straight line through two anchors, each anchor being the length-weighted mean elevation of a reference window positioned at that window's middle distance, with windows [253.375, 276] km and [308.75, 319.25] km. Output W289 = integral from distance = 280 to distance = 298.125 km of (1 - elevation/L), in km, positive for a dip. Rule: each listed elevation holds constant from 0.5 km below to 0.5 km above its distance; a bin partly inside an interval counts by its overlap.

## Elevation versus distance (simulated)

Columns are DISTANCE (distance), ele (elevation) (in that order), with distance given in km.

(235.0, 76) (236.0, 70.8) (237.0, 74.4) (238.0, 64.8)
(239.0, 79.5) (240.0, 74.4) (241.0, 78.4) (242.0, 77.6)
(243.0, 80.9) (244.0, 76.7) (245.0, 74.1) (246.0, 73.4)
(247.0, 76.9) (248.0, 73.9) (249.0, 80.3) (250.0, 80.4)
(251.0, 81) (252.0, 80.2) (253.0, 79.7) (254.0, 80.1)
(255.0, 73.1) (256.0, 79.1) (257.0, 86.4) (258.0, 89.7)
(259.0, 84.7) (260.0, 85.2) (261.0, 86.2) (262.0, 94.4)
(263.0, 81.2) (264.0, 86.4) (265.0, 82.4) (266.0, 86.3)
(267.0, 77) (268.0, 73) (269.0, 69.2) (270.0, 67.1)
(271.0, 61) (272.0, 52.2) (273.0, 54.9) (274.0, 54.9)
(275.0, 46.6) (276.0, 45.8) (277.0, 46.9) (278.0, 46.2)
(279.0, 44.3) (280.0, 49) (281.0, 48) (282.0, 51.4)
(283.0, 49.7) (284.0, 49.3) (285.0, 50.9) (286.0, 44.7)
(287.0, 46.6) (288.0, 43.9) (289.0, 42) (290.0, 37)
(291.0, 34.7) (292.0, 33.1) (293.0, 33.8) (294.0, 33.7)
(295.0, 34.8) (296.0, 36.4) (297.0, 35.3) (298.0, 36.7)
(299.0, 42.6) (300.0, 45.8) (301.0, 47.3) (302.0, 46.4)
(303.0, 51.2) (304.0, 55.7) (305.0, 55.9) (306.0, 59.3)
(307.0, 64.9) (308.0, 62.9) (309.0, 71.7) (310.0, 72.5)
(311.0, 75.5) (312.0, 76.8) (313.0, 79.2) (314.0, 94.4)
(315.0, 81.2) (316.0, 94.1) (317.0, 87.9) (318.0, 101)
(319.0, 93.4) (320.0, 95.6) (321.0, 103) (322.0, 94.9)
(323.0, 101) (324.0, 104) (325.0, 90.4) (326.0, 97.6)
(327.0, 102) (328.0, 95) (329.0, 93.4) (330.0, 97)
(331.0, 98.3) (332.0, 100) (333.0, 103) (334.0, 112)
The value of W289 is 8.6 km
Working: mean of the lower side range 74.4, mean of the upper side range 84.4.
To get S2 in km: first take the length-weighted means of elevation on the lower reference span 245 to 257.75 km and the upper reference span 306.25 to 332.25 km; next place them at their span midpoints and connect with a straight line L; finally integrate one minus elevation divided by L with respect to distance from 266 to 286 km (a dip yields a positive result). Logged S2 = 6.6 km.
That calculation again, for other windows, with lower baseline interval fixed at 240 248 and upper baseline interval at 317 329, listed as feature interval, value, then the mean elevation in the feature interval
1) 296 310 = 6.1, 52.2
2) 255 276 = 2.0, 74.2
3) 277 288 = 4.9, 47.8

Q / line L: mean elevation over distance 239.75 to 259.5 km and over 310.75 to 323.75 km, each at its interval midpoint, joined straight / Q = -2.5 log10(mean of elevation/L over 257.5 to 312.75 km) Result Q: 0.43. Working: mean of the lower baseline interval 79.1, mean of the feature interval 57.1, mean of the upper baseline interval 91.2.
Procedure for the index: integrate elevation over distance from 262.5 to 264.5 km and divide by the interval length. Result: 83.8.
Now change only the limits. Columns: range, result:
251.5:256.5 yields 78.4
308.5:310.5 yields 72.1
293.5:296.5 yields 35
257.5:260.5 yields 86.5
